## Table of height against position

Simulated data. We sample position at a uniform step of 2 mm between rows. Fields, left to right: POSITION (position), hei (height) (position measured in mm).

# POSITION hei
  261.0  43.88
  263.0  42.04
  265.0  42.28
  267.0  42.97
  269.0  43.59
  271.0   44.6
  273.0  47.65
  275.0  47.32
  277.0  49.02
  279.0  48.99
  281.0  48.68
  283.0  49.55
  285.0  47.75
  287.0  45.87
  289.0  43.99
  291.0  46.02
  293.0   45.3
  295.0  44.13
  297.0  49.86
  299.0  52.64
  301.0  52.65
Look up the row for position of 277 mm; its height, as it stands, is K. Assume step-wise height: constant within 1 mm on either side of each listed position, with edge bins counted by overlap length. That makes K 49.02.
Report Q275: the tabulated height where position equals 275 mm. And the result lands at 47.32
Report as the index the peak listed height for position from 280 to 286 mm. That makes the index 49.55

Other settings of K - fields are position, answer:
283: 49.55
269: 43.59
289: 43.99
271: 44.6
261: 43.88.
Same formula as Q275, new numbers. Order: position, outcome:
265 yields 42.28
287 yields 45.87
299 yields 52.64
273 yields 47.65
